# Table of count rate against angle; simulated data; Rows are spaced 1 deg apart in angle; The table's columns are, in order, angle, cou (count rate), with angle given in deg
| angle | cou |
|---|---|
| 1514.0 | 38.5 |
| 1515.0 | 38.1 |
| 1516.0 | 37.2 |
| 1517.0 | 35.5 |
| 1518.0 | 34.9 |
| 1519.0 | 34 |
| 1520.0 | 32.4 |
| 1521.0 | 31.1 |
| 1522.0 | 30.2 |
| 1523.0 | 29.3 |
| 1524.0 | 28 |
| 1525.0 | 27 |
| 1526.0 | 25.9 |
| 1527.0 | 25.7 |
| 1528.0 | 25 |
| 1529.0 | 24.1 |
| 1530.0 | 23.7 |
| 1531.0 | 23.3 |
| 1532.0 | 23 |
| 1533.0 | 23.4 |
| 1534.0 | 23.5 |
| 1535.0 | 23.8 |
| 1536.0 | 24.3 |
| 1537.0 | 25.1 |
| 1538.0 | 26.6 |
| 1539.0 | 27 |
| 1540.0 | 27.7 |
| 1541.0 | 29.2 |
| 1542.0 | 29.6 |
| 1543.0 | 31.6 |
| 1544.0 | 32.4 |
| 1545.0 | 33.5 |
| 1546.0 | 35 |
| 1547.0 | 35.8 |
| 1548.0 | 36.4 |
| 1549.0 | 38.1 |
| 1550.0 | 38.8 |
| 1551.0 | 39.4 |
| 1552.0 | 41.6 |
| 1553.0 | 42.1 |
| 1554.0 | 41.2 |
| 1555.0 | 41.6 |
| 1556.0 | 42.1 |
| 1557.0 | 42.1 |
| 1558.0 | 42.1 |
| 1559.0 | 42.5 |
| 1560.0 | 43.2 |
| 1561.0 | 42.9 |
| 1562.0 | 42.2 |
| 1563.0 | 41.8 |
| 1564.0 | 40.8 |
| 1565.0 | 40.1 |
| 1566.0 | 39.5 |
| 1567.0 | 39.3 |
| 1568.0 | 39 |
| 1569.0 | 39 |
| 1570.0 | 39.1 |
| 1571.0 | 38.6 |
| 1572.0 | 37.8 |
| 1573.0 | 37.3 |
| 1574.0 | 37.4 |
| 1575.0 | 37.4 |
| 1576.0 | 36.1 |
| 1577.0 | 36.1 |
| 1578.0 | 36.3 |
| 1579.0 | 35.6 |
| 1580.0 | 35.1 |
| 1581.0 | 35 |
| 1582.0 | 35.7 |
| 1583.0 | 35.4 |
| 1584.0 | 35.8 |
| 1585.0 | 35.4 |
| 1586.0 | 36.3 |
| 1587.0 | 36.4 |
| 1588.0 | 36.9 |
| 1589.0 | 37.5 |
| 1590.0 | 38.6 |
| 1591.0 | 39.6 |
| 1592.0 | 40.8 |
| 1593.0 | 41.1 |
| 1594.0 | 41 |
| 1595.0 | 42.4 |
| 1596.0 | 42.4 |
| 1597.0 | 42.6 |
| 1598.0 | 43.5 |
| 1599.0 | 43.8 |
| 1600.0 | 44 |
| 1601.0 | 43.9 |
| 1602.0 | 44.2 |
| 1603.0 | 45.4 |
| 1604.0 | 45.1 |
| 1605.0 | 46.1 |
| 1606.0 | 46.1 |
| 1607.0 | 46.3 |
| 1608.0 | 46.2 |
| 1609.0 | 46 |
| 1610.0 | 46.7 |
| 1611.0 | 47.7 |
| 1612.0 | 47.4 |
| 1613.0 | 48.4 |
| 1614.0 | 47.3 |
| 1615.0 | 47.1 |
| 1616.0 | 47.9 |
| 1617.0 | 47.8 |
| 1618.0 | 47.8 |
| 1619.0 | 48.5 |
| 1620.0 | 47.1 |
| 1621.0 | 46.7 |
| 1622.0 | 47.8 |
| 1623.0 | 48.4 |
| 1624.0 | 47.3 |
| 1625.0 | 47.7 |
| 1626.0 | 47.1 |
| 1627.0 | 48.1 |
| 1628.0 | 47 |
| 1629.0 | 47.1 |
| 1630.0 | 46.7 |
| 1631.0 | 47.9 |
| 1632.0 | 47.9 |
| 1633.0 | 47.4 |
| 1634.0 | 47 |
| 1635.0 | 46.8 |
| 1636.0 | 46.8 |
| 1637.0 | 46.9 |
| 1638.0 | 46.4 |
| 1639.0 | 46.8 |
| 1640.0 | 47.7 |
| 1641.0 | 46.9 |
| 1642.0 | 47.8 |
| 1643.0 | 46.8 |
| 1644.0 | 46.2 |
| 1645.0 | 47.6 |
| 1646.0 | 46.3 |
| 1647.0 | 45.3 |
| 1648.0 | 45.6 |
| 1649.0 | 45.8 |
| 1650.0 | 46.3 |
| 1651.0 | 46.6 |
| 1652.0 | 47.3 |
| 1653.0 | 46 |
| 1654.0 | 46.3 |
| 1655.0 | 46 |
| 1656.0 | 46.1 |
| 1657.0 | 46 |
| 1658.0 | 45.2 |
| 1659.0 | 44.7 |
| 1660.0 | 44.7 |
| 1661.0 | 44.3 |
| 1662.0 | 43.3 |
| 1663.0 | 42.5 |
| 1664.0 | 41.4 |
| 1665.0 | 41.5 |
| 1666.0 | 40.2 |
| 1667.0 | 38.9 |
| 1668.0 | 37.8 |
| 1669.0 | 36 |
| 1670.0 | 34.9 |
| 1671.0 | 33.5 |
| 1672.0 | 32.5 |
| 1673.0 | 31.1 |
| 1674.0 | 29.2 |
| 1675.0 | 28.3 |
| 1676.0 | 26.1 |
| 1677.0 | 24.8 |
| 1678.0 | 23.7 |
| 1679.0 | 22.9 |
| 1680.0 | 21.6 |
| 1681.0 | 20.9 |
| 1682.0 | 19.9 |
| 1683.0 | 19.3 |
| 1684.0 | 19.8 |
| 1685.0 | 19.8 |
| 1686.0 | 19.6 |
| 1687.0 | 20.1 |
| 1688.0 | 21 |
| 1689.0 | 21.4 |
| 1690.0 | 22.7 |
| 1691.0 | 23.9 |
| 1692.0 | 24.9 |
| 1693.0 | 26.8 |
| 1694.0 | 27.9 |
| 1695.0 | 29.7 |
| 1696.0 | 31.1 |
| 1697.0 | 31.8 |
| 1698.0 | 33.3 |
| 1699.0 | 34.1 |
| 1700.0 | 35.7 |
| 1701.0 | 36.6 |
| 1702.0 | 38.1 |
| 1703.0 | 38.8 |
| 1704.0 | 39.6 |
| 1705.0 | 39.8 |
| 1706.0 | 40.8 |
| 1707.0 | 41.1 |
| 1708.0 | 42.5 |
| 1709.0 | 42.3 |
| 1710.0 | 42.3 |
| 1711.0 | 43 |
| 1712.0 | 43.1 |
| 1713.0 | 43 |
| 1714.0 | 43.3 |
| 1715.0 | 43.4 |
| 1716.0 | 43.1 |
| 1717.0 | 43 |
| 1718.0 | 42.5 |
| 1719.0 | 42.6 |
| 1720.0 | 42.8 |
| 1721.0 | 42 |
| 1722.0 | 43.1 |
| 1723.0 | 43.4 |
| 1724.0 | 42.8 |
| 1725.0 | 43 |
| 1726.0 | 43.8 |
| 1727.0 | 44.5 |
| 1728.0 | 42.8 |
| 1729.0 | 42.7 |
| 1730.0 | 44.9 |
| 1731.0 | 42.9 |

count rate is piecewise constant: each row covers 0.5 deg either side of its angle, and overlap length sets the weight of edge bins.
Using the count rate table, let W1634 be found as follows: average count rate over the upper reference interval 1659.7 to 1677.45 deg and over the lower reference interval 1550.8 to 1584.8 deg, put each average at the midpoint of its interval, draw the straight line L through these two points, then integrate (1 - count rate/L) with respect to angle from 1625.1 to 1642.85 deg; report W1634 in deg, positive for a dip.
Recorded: -4.8 deg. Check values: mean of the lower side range 39.1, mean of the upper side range 36.1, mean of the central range 47.2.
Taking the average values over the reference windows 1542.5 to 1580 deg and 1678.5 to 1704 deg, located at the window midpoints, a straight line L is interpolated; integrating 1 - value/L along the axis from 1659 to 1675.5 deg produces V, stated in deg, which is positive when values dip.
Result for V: -5.0 deg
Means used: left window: 38.8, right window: 26.7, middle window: 37.7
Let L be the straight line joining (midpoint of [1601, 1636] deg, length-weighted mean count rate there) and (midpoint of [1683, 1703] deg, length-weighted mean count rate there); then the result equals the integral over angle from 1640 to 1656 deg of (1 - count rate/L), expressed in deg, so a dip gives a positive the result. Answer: -3.0 deg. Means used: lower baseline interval 47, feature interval 46.5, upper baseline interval 27.4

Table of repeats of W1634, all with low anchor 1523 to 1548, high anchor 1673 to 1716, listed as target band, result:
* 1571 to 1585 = -3.9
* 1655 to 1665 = -4.6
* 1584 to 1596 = -4.2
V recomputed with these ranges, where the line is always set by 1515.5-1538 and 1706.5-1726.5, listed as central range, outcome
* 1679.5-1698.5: 7.8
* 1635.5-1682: -2.6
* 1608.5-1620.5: -4.4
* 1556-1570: -4.8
